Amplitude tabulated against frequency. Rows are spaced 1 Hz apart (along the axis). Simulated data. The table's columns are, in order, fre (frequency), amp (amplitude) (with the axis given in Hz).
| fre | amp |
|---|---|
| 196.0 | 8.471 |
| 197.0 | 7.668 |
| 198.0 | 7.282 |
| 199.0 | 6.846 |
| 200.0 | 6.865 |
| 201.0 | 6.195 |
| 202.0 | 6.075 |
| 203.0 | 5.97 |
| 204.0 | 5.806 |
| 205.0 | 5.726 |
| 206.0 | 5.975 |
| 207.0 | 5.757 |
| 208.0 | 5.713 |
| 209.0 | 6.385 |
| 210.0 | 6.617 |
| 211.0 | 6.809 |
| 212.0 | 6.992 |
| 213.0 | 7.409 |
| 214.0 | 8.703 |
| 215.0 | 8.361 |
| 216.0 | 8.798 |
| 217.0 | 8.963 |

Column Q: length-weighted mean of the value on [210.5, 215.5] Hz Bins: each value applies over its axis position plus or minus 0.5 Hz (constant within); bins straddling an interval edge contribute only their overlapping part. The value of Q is 7.65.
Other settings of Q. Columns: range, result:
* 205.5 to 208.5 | 5.82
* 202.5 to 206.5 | 5.87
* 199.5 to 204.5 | 6.18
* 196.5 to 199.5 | 7.27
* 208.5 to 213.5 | 6.84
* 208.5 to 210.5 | 6.5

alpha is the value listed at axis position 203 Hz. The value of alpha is 5.97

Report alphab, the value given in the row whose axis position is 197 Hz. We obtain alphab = 7.668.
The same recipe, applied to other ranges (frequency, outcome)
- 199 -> 6.846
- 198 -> 7.282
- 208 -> 5.713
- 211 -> 6.809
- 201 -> 6.195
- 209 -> 6.385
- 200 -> 6.865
